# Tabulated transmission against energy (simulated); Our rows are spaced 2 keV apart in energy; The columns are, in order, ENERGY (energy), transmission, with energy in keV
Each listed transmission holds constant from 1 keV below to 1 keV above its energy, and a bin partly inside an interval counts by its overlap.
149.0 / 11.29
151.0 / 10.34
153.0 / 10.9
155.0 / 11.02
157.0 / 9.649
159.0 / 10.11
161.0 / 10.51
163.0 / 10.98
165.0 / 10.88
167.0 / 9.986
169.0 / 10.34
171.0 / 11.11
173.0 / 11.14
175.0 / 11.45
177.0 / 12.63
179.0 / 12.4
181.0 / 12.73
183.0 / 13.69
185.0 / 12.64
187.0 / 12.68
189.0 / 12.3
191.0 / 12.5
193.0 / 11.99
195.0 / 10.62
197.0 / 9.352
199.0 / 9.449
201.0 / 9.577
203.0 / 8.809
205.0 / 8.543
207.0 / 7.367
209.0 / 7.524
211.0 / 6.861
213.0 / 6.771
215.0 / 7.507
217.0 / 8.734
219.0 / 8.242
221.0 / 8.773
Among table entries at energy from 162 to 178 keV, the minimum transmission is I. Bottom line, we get 9.986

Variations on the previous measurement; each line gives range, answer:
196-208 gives 7.367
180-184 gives 12.73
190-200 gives 9.352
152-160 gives 9.649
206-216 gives 6.771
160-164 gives 10.51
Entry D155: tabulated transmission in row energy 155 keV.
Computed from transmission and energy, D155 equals 11.02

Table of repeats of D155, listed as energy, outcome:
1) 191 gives 12.5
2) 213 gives 6.771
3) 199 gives 9.449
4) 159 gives 10.11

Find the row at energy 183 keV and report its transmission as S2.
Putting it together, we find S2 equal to 13.69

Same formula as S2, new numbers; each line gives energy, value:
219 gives 8.242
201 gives 9.577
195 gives 10.62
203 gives 8.809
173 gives 11.14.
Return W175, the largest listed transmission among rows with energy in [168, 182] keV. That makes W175 12.73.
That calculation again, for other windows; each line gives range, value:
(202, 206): 8.809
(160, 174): 11.14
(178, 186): 13.69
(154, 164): 11.02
